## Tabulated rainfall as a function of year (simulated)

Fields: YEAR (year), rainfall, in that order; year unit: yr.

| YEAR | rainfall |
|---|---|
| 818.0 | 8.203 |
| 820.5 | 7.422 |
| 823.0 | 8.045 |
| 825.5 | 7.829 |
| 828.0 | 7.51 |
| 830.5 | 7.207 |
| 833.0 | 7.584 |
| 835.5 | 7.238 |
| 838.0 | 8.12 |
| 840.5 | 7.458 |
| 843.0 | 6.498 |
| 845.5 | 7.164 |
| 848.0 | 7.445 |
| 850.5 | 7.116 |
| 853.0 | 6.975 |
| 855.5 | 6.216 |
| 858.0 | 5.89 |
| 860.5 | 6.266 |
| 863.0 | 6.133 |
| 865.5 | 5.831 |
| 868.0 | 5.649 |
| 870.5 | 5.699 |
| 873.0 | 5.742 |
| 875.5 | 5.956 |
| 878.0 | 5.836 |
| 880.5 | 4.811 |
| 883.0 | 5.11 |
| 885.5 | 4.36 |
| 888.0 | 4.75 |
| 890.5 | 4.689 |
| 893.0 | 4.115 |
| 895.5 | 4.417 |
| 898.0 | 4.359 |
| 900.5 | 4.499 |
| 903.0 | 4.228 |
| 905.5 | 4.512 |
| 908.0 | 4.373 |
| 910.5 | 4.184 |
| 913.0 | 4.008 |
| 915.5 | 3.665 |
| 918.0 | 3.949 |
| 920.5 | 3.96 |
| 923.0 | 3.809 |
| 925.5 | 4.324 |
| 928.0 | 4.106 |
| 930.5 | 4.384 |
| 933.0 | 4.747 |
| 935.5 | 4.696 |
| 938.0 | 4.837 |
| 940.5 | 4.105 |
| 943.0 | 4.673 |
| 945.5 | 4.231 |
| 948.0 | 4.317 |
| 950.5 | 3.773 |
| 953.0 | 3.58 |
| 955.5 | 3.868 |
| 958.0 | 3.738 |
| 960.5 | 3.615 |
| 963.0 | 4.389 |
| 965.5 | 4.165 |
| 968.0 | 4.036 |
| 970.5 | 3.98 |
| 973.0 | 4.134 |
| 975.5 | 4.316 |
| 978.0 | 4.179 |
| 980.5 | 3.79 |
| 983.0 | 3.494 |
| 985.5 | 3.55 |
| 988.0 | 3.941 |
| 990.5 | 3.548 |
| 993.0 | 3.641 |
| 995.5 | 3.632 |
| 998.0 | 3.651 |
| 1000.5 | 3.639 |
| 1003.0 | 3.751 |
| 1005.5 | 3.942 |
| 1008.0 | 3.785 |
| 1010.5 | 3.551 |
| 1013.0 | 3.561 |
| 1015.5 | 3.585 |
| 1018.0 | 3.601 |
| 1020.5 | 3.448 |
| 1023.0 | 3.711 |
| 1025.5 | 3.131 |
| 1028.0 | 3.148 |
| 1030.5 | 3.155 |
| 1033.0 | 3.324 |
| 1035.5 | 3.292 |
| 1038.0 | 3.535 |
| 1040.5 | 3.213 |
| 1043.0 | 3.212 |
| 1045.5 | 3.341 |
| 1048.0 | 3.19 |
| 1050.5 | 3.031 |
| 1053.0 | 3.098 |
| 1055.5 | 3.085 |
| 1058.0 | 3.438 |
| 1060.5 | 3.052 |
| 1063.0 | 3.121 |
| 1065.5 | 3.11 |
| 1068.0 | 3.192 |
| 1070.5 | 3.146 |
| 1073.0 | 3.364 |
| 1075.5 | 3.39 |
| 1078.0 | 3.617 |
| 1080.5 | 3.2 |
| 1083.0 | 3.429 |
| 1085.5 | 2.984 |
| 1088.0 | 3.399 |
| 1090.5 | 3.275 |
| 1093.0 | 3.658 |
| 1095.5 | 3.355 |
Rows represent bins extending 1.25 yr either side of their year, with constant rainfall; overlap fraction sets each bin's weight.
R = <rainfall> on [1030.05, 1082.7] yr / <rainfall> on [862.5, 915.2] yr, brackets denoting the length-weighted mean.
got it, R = 0.7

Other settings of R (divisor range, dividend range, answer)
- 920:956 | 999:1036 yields 0.83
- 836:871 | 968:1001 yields 0.58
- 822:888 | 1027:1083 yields 0.50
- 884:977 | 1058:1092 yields 0.77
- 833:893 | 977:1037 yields 0.59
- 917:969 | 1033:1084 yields 0.78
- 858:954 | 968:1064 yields 0.76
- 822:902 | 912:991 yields 0.66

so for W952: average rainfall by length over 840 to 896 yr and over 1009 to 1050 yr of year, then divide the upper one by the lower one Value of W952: 0.6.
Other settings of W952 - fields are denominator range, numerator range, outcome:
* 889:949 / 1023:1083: 0.76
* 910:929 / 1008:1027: 0.88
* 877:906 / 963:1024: 0.82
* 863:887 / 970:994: 0.70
